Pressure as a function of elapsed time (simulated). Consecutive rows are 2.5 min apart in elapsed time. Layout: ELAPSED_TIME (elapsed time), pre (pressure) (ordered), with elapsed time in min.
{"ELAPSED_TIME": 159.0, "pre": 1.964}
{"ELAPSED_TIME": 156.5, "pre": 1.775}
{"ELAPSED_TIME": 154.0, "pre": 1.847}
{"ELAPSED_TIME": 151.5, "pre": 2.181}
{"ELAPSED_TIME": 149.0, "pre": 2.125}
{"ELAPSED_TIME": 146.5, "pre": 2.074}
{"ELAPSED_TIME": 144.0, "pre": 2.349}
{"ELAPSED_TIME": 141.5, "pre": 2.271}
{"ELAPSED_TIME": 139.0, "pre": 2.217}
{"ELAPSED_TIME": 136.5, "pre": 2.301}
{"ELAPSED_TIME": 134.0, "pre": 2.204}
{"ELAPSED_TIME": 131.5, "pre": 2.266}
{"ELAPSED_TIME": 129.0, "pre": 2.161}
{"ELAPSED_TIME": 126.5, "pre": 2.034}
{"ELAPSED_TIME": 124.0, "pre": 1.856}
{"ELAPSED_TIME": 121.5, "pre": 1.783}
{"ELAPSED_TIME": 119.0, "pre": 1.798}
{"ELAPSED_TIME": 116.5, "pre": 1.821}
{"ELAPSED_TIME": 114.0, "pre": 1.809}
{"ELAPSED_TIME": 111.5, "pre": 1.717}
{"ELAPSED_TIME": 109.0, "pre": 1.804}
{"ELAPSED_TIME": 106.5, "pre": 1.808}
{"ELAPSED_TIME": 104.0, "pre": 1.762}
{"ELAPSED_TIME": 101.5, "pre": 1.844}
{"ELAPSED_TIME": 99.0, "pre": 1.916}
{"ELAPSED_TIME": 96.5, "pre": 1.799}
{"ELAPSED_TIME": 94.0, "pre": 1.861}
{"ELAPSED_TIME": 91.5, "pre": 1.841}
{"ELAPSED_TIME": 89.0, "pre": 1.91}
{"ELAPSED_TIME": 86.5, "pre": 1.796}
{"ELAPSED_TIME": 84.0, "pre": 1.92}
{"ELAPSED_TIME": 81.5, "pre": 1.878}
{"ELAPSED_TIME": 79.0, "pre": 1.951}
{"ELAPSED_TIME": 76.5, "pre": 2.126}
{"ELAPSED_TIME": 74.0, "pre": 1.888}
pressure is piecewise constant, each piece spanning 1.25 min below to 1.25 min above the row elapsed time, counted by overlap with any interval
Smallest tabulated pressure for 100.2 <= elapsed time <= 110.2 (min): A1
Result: 1.762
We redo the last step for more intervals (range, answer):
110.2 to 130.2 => 1.717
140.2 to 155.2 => 1.847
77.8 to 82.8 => 1.878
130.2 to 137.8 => 2.204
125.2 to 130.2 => 2.034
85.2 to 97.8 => 1.796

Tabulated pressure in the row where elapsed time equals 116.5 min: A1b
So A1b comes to 1.821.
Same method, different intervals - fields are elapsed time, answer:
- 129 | 2.161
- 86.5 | 1.796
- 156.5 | 1.775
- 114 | 1.809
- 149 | 2.125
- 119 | 1.798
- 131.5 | 2.266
